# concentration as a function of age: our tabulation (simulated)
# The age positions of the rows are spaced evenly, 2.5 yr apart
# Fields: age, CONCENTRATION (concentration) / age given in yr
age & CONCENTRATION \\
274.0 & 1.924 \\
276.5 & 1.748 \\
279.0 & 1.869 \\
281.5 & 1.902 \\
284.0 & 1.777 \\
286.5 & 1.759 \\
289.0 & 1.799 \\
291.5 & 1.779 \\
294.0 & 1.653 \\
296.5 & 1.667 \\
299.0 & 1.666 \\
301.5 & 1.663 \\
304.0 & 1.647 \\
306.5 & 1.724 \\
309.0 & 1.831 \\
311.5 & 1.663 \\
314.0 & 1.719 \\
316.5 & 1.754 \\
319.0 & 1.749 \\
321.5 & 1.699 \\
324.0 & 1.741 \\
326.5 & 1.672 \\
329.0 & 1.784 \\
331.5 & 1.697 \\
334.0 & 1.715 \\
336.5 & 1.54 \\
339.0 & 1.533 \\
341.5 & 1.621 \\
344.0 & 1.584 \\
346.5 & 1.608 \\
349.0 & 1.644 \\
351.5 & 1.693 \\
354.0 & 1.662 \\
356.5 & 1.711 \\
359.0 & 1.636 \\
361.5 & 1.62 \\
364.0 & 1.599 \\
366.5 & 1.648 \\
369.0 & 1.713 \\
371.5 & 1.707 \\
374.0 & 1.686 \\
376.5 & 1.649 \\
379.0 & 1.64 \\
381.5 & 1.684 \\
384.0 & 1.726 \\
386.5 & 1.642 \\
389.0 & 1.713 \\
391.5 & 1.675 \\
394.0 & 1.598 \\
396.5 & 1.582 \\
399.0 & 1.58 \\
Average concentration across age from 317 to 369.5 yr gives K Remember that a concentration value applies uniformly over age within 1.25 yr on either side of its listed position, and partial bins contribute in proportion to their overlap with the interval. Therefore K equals 1.66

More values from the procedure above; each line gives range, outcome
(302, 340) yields 1.7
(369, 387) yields 1.68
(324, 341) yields 1.66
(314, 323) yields 1.73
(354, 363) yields 1.65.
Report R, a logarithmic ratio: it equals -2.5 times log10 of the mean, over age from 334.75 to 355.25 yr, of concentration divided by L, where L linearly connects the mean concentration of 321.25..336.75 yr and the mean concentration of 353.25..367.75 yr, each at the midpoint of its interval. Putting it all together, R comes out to 0.04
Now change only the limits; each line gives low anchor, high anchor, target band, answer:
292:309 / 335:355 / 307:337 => -0.044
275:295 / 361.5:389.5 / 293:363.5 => 0.037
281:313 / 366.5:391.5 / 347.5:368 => 0.028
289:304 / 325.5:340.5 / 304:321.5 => -0.035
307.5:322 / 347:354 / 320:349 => 0.027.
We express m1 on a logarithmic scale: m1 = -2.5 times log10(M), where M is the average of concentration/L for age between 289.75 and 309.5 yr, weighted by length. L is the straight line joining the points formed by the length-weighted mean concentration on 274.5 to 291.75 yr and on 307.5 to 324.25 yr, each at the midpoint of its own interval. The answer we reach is 0.04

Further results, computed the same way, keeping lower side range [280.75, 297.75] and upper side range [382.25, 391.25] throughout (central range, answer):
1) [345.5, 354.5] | 0.04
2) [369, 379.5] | 0.01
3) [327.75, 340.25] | 0.05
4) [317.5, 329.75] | 0.00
